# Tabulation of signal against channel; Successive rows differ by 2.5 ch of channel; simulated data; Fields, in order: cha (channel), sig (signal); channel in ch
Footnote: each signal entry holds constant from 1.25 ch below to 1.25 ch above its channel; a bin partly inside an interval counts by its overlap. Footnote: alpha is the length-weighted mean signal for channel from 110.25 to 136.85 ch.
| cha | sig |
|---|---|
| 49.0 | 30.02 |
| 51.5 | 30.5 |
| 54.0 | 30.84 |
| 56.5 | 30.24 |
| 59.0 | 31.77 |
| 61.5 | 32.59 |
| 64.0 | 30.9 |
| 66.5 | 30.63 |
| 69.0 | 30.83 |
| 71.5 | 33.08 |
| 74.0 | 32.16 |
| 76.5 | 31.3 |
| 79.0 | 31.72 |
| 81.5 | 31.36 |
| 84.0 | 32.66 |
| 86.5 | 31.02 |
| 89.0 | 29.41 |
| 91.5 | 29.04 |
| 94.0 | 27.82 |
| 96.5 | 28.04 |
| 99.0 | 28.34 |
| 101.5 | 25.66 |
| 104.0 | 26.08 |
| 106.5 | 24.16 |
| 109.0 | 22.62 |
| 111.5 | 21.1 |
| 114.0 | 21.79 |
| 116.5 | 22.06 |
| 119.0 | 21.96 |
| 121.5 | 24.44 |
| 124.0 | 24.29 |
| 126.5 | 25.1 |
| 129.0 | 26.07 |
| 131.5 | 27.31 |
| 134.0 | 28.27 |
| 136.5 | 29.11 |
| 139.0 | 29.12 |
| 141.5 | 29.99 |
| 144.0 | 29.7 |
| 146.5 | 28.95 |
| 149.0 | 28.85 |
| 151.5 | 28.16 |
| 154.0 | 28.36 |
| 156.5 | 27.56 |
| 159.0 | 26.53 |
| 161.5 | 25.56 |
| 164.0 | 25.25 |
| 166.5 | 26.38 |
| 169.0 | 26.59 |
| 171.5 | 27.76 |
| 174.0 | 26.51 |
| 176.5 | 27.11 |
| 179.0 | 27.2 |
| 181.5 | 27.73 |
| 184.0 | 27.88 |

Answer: 24.5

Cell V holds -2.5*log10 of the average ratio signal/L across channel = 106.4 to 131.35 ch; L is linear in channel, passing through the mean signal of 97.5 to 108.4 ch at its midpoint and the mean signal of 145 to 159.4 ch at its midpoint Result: 0.14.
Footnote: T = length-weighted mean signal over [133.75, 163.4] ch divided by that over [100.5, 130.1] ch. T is 1.2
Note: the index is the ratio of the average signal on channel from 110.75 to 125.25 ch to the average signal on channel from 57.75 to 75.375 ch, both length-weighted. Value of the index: 0.71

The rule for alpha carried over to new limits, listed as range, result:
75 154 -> 27.3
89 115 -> 25.7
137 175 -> 27.7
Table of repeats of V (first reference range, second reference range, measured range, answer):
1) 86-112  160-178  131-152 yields -0.09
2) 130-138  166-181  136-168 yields -0.01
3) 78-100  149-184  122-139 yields 0.06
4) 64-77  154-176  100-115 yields 0.24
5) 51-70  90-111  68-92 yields -0.09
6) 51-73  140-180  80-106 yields 0.05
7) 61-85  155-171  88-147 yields 0.11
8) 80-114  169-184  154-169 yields 0.03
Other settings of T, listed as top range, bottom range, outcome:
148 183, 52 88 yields 0.86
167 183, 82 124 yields 1.04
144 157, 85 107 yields 1.02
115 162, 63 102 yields 0.89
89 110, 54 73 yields 0.85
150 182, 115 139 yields 1.06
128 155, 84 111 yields 1.05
